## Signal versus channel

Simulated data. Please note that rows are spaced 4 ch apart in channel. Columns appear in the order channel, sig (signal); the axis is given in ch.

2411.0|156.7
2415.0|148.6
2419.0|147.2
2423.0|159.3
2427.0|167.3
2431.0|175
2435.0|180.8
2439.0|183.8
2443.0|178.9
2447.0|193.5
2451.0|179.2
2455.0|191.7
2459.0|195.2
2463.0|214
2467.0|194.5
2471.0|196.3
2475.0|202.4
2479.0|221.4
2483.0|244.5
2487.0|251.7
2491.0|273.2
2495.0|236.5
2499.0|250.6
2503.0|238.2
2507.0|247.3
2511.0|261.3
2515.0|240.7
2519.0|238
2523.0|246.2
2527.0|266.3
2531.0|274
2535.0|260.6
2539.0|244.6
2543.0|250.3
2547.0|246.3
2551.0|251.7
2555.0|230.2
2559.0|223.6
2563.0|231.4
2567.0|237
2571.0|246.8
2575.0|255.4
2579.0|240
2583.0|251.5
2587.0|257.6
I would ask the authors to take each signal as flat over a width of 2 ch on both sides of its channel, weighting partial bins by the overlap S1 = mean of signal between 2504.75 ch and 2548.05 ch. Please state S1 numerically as 252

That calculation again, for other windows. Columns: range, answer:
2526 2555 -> 254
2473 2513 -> 243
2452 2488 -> 210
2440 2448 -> 185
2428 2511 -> 213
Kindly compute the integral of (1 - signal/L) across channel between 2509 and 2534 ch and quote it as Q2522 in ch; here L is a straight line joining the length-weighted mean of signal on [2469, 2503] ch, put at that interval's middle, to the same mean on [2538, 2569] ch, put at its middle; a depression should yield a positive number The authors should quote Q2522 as -1.8 ch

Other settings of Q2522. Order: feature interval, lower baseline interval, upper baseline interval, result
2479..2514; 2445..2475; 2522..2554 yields -4.0 ch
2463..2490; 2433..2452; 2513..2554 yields -1.4 ch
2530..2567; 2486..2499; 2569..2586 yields 0.9 ch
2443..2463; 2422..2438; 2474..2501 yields 0.9 ch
